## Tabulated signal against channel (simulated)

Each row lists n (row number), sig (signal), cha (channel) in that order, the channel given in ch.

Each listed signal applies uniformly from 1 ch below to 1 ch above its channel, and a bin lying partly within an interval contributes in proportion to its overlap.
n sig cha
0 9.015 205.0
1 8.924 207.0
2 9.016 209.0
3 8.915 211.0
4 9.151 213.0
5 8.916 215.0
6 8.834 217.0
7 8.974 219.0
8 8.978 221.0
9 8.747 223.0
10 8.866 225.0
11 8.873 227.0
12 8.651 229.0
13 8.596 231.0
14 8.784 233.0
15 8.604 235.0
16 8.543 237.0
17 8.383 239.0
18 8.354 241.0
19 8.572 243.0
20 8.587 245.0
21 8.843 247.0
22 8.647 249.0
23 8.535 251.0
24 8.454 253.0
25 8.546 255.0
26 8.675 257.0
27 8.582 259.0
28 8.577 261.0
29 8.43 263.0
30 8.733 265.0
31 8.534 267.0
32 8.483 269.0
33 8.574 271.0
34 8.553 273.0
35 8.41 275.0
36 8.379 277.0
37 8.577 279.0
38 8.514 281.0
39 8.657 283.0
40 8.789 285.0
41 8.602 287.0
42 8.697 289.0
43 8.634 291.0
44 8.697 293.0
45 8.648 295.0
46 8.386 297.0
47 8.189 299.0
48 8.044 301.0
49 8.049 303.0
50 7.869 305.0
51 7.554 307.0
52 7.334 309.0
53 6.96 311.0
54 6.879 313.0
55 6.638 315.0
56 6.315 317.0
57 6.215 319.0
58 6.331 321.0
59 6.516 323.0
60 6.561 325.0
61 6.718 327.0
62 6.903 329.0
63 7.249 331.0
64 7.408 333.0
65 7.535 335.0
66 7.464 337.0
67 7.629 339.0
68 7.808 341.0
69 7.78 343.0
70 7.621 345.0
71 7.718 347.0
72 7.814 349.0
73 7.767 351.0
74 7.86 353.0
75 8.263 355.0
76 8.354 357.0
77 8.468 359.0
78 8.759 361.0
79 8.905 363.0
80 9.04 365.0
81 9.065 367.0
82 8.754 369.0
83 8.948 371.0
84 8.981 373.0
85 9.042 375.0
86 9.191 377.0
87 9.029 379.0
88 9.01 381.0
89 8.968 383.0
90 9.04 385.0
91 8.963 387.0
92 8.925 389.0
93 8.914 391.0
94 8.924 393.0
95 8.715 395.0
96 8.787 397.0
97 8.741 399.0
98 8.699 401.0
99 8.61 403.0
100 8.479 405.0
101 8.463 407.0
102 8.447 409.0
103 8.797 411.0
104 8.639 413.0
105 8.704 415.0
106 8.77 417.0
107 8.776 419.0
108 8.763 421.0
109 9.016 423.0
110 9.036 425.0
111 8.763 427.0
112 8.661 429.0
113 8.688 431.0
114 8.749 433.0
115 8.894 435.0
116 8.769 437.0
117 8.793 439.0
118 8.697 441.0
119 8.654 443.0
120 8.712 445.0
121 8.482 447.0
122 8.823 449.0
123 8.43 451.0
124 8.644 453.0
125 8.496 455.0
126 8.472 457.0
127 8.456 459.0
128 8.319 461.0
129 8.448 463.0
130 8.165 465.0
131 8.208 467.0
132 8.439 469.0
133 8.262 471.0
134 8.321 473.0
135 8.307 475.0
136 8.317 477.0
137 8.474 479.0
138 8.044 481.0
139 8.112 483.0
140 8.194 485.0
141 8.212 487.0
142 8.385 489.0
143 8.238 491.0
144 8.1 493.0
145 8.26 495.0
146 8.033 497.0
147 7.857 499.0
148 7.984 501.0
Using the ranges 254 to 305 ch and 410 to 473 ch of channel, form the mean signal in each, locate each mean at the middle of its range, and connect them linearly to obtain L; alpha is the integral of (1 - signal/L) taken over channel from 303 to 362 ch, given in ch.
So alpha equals 7.9 ch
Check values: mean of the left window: 8.51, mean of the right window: 8.62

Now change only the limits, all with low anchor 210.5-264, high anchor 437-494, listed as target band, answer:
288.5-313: 1.7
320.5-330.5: 2.2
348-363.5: 0.5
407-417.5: -0.2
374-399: -1.3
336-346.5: 1.1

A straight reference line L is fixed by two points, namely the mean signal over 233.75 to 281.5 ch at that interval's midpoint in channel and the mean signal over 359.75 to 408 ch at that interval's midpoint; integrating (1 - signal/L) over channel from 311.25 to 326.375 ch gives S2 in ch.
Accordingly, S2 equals 3.79 ch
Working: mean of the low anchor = 8.55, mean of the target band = 6.52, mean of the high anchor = 8.87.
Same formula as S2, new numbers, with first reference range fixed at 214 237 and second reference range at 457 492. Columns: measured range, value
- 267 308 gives 1.18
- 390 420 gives -0.94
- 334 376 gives 1.30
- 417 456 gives -1.68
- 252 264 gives 0.25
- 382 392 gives -0.58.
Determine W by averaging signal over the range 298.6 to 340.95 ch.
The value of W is 7.16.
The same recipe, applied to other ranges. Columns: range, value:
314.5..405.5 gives 8.12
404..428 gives 8.72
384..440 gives 8.77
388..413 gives 8.71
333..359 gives 7.81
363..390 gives 8.99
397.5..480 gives 8.6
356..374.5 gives 8.81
